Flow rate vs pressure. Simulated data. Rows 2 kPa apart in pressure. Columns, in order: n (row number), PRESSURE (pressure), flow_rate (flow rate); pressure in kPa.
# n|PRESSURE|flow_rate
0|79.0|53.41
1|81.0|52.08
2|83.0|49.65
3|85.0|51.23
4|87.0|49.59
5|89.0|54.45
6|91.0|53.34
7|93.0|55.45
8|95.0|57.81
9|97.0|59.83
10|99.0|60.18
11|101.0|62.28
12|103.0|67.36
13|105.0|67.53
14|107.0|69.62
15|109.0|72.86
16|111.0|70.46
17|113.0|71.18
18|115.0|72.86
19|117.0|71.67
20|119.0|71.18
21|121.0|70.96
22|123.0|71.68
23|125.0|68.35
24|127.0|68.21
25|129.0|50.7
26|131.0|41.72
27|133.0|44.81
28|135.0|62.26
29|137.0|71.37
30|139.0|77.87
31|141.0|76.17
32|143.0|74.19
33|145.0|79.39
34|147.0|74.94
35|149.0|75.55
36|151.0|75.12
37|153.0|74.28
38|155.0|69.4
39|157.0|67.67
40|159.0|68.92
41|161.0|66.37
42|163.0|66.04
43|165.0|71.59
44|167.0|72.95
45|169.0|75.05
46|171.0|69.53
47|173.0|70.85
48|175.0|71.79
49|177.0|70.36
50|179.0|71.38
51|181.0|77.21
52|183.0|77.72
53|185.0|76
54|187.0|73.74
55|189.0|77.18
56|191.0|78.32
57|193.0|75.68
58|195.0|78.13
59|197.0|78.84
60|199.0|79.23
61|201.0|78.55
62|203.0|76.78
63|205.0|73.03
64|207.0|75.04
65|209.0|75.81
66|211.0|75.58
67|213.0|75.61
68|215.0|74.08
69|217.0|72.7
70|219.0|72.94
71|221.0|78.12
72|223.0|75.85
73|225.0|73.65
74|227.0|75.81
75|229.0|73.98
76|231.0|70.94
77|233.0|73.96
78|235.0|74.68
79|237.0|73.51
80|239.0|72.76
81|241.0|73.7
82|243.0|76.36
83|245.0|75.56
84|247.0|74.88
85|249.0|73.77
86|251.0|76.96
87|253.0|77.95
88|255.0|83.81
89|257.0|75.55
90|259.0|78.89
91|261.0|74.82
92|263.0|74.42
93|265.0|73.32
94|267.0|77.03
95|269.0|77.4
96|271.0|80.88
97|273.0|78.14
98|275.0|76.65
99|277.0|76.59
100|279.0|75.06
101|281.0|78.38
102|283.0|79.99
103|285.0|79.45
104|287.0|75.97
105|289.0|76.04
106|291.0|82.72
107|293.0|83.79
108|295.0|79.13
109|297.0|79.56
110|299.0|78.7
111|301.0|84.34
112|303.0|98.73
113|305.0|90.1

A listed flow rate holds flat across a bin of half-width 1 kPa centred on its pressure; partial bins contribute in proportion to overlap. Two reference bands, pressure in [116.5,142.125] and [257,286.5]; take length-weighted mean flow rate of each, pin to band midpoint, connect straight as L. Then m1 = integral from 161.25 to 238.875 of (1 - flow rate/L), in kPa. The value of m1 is -3.7 kPa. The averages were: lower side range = 65.1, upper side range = 77.1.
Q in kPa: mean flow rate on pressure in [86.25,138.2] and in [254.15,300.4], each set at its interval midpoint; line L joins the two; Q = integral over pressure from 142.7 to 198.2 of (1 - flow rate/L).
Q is -4.1 kPa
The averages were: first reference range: 63.1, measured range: 73.5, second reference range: 78.1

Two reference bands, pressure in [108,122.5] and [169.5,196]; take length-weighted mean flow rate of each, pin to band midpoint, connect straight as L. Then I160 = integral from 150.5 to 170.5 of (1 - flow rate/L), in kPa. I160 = 0.8 kPa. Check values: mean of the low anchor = 71.6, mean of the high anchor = 74.5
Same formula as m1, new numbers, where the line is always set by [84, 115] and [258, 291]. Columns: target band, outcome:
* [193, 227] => -2.04 kPa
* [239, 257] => -0.34 kPa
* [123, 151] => -0.78 kPa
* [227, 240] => 0.02 kPa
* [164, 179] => -0.77 kPa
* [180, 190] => -1.01 kPa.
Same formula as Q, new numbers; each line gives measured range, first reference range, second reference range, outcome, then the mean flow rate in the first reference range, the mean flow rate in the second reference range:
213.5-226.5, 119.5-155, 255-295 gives -0.12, 68.2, 77.8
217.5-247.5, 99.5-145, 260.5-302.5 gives 0.25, 67.3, 78.5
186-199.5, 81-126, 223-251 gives -1.25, 63.4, 74.3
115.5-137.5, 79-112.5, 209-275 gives -0.05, 59.6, 75.6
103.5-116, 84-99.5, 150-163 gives -2.41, 55.1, 70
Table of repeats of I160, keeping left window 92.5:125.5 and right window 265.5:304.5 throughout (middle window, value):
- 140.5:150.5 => -0.87 kPa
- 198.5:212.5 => -0.36 kPa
